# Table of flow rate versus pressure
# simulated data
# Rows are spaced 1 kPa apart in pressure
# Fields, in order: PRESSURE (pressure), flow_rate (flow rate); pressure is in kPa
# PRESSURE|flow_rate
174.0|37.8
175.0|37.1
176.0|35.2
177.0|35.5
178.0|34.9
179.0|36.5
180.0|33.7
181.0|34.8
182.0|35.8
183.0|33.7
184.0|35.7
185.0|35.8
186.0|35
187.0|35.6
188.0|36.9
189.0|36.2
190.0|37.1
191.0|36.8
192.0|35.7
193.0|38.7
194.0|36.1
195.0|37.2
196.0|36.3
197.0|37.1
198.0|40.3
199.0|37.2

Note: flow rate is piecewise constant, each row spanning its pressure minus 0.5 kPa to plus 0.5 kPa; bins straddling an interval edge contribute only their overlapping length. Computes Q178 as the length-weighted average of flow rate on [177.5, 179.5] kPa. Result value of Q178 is 35.7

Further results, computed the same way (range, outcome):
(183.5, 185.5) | 35.8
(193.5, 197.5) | 36.7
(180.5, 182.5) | 35.3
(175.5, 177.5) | 35.4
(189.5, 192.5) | 36.5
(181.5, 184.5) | 35.1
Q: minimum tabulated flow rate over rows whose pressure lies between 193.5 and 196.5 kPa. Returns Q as 36.1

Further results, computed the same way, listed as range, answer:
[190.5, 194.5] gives 35.7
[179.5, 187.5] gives 33.7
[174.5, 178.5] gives 34.9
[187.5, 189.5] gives 36.2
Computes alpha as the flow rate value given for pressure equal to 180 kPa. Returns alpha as 33.7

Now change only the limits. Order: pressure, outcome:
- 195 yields 37.2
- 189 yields 36.2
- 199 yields 37.2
